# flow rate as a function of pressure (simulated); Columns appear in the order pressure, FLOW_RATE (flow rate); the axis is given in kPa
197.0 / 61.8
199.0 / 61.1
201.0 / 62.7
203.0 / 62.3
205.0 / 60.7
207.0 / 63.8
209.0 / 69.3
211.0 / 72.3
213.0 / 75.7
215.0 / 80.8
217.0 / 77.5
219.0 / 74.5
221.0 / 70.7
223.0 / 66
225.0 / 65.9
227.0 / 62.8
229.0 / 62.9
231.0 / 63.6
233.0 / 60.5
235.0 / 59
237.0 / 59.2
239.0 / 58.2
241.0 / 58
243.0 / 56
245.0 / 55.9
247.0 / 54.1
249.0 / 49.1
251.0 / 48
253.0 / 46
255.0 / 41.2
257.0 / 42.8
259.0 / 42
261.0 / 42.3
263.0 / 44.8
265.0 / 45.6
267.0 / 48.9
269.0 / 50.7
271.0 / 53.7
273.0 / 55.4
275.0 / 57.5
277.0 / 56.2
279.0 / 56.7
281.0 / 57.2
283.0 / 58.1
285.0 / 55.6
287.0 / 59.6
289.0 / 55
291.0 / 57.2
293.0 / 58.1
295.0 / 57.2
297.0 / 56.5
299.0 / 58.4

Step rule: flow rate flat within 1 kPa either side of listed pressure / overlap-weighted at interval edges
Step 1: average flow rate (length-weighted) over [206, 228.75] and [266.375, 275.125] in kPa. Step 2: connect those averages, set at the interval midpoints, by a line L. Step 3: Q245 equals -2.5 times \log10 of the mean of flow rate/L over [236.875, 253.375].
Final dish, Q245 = 0.14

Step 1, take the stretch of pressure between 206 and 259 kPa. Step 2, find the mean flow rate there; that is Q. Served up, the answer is 60.9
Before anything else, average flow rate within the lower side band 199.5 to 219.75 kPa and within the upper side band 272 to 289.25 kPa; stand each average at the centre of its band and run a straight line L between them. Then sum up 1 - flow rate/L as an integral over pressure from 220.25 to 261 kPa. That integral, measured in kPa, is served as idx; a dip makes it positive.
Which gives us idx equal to 5.5 kPa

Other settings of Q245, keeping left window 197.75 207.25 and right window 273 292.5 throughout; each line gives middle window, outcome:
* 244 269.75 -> 0.24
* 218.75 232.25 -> -0.09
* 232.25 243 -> 0.02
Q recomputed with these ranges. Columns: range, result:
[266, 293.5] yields 55.7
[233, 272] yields 50.6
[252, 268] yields 44.2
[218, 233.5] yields 66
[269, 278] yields 55.1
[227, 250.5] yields 57.9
